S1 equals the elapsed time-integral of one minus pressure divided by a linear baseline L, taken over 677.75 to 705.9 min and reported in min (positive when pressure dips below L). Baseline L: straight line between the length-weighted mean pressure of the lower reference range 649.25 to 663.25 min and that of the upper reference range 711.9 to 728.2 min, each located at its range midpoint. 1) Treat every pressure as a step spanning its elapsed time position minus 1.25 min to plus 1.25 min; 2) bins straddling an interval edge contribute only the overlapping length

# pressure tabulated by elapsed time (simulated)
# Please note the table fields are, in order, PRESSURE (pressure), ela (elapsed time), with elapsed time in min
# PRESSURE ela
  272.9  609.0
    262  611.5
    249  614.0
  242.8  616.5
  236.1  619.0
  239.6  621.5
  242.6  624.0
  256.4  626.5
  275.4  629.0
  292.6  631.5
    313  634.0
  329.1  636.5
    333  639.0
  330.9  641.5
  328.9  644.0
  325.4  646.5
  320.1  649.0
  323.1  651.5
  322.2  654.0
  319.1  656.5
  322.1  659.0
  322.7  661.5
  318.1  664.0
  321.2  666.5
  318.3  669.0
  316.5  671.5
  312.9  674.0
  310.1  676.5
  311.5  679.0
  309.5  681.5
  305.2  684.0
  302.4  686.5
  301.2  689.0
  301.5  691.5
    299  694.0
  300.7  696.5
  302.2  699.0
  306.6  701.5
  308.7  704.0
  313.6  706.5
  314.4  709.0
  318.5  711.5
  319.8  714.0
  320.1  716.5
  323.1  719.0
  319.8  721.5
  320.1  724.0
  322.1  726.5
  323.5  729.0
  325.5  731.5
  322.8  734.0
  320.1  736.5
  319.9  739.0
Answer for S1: 1.45 min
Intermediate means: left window 322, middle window 305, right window 321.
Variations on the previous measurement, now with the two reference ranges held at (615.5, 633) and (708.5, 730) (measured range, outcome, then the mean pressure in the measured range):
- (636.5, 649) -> -2.79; 329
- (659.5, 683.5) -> -2.30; 316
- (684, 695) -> -0.05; 302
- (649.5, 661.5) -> -1.92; 322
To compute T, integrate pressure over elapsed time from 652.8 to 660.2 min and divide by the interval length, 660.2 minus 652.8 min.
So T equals 321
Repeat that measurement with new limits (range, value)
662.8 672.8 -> 318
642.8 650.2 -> 325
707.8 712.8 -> 317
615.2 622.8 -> 240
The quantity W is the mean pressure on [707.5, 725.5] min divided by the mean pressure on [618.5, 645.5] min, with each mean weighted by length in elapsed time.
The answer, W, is 1.10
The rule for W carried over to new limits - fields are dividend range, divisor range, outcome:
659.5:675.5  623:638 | 1.11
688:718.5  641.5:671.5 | 0.96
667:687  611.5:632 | 1.23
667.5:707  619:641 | 1.08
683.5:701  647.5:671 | 0.94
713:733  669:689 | 1.04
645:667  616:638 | 1.19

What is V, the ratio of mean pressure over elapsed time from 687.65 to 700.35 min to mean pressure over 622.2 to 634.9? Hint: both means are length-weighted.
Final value 1.10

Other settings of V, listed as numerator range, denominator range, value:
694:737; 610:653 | 1.10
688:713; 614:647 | 1.07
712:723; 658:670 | 1.00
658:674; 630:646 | 1.00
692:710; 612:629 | 1.24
